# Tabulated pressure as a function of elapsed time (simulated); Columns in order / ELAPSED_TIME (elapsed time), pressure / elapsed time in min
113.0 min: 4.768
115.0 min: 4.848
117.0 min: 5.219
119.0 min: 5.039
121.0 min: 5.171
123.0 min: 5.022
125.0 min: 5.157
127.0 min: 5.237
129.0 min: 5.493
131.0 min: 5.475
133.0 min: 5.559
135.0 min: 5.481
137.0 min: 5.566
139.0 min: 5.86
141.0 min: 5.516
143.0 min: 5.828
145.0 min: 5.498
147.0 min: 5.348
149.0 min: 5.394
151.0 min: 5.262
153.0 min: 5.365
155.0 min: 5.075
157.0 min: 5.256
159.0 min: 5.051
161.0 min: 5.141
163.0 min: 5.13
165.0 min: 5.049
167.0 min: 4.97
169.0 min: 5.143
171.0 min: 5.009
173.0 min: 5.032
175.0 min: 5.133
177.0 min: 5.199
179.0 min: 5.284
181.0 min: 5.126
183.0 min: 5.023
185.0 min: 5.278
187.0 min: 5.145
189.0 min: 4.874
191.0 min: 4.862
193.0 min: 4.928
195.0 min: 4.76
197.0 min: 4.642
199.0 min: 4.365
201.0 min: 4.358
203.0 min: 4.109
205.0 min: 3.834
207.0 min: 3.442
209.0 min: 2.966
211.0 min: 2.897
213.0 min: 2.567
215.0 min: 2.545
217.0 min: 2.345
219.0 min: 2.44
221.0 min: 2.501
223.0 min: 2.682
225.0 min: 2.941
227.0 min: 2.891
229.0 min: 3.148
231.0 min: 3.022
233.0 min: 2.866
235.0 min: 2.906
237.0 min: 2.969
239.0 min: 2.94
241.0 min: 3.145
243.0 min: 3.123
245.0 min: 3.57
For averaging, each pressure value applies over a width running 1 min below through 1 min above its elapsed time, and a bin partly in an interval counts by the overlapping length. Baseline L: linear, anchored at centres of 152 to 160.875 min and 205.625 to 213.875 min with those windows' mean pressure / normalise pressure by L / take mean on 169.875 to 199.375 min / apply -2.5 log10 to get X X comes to -0.24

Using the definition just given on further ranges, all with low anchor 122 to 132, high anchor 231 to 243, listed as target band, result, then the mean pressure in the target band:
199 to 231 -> 0.12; 3.08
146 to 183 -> -0.15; 5.16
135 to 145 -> -0.13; 5.65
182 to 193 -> -0.24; 5.03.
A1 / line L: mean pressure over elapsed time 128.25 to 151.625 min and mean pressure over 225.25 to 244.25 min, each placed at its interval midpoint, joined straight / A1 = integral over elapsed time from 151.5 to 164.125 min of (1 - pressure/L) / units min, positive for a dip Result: -0.3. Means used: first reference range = 5.53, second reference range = 3.01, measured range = 5.17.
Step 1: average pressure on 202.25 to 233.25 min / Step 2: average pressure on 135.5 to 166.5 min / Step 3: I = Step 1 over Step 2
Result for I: 0.5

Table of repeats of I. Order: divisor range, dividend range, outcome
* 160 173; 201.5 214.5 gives 0.65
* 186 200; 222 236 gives 0.61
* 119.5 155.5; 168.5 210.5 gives 0.86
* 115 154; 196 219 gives 0.64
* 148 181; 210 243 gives 0.55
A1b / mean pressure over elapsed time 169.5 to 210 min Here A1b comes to 4.67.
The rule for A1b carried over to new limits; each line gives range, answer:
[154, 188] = 5.12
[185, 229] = 3.65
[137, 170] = 5.31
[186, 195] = 4.93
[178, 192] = 5.08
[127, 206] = 5.11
